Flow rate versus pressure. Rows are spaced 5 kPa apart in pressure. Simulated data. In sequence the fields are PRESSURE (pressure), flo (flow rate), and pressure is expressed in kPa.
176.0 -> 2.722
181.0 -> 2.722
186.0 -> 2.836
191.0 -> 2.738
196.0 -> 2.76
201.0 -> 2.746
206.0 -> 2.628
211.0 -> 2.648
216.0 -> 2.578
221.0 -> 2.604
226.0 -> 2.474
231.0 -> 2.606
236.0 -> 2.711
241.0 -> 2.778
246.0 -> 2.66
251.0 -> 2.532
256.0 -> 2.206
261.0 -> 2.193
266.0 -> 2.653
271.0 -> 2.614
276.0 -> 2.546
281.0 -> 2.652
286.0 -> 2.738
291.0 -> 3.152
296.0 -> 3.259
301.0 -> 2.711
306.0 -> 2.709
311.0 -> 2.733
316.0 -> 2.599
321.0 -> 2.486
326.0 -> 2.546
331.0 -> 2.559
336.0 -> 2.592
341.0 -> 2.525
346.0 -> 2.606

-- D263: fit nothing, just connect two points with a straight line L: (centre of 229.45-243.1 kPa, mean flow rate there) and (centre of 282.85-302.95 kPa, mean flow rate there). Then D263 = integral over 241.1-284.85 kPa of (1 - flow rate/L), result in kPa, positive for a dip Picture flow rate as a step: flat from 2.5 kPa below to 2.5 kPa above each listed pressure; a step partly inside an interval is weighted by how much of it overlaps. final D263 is 4.6 kPa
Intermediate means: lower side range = 2.7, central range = 2.53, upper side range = 2.96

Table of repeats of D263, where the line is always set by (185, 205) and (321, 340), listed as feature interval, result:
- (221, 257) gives 1.4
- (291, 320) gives -2.5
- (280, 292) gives -1.0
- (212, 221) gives 0.4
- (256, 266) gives 1.3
